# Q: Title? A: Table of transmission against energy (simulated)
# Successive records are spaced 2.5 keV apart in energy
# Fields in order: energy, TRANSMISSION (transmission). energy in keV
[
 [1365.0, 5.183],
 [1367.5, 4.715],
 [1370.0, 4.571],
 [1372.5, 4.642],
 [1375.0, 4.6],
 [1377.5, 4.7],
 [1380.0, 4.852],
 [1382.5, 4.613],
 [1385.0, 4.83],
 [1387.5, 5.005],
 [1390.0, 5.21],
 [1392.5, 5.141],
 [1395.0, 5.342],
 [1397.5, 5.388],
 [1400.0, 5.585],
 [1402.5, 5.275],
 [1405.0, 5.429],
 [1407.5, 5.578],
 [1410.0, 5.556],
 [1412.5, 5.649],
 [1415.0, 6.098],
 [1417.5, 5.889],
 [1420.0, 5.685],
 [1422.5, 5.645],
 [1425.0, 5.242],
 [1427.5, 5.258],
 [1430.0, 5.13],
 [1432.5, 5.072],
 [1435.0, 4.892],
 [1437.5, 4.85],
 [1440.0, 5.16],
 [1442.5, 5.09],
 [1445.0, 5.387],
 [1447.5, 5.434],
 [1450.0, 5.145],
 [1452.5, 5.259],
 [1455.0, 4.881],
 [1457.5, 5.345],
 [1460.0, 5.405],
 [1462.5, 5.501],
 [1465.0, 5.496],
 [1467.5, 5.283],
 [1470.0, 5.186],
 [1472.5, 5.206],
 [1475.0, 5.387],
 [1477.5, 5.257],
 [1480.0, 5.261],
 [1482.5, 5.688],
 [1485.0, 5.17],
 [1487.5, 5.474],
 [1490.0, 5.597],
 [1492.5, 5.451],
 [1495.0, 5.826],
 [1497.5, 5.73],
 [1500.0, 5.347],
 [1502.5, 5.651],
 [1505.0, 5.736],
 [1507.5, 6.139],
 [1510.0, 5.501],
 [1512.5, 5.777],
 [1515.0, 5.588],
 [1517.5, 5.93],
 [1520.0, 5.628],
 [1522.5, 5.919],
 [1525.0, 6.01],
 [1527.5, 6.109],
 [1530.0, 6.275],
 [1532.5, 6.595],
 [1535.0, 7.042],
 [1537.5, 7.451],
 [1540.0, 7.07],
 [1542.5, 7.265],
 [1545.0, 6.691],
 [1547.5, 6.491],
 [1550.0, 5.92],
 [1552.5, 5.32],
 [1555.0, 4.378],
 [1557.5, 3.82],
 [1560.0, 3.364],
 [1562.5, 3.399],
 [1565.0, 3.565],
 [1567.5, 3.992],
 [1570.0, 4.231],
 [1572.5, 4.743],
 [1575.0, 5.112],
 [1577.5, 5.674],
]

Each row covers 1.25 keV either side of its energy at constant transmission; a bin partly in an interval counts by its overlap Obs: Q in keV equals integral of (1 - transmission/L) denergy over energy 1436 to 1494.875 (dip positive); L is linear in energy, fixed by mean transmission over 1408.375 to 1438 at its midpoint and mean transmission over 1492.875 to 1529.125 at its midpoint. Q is 3.0 keV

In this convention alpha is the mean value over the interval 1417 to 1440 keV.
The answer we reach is 5.27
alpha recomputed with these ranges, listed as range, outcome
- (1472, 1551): 5.95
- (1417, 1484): 5.29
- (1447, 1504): 5.39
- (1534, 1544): 7.2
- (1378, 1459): 5.27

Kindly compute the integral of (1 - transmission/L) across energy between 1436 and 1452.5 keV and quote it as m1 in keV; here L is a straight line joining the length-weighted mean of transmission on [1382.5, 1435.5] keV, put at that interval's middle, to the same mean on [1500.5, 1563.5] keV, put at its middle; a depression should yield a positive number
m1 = 0.9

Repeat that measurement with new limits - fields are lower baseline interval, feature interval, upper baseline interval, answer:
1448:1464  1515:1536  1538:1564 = -3.0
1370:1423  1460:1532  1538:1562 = -2.0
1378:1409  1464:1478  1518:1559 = 0.9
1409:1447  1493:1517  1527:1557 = 1.3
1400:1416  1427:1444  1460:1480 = 1.3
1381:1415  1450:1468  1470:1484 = 0.1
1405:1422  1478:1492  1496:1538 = 1.1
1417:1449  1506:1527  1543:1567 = -3.6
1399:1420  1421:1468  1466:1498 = 2.5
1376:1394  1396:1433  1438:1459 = -3.4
